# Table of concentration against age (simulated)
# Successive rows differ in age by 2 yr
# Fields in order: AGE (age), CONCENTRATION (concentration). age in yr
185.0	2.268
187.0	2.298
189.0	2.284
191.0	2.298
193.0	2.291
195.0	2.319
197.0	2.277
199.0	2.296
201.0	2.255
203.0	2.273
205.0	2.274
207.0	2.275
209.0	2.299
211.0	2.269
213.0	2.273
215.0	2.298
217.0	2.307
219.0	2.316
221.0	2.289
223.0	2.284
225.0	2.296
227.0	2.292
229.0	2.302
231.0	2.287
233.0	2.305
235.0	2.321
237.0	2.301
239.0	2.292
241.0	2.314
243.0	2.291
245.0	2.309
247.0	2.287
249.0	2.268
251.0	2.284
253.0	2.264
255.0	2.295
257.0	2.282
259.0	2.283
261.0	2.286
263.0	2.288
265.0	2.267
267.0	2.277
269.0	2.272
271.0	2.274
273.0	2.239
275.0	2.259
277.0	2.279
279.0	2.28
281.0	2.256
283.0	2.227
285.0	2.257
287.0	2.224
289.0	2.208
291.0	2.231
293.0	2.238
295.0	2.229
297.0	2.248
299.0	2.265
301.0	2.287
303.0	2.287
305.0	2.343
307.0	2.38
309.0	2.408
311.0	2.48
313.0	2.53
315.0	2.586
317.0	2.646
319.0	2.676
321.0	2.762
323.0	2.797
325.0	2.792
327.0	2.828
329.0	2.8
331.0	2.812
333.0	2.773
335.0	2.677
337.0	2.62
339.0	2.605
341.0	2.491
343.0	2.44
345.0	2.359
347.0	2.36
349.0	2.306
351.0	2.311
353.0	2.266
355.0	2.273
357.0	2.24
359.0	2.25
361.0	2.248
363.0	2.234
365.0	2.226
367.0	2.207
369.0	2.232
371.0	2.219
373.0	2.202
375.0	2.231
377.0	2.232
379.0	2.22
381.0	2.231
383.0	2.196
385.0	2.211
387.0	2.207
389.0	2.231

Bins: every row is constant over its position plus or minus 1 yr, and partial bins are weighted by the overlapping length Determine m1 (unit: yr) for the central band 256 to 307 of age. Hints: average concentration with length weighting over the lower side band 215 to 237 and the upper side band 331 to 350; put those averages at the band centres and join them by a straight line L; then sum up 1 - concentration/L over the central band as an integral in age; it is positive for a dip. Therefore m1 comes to 3.1 yr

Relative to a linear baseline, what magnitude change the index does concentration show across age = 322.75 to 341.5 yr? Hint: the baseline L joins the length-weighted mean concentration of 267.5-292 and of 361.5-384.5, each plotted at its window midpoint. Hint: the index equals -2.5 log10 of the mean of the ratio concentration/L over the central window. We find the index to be -0.21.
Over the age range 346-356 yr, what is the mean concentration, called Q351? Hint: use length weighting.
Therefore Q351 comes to 2.3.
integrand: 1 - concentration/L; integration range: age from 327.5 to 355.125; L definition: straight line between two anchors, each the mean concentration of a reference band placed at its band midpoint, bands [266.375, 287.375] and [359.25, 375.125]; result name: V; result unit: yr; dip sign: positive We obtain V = -3.51 yr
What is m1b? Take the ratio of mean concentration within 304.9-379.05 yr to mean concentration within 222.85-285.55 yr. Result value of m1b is 1.08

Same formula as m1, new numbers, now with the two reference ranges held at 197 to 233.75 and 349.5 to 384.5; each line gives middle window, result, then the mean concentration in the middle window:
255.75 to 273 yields -0.04 yr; 2.28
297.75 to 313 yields -0.69 yr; 2.36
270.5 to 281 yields 0.01 yr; 2.26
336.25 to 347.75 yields -1.19 yr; 2.48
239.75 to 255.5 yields -0.08 yr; 2.29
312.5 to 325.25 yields -2.44 yr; 2.68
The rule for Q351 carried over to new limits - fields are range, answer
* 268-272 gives 2.27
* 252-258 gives 2.28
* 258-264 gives 2.29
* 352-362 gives 2.26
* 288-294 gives 2.23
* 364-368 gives 2.22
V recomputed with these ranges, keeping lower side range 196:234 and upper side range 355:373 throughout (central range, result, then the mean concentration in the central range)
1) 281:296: 0.2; 2.23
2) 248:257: 0.0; 2.28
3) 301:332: -4.8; 2.6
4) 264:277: 0.0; 2.27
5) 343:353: -0.4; 2.34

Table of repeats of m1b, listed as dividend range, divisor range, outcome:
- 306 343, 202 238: 1.15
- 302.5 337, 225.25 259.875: 1.15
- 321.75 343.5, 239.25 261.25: 1.18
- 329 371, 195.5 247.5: 1.05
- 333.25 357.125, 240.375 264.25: 1.06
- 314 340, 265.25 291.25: 1.21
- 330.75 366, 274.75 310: 1.06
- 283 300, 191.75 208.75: 0.98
